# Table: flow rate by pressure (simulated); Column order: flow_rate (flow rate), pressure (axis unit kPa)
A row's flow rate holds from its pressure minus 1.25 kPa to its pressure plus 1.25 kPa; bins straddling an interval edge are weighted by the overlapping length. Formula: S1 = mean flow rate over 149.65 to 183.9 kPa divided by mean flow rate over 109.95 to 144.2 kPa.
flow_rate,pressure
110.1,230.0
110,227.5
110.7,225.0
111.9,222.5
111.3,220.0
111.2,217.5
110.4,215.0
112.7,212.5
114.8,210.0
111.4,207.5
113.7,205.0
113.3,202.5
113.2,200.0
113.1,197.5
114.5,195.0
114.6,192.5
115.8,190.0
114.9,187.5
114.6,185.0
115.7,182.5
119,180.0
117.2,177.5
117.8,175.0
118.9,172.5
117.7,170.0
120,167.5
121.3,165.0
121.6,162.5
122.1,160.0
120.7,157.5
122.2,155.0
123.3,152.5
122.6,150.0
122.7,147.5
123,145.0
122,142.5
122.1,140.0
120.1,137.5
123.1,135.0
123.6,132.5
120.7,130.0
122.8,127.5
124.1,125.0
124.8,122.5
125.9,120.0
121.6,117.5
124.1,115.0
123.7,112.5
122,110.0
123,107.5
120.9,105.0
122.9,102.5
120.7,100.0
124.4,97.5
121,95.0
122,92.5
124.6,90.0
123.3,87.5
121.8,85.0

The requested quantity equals 1.0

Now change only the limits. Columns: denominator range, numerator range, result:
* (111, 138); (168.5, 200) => 0.94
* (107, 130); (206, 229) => 0.90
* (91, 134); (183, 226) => 0.92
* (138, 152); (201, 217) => 0.92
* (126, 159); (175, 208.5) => 0.94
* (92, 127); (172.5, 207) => 0.94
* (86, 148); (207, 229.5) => 0.91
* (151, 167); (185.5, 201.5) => 0.94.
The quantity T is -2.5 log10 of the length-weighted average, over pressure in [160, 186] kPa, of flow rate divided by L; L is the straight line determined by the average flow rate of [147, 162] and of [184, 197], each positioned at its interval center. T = 0.00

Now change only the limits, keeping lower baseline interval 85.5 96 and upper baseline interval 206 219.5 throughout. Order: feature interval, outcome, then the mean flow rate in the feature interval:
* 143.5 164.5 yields -0.046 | 122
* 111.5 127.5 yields -0.033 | 124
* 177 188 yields -0.015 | 116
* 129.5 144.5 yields -0.030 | 122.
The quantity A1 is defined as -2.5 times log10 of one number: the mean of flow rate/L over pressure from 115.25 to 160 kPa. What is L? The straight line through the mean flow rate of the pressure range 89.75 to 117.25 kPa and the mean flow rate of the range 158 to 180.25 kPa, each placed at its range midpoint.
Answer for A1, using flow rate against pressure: -0.01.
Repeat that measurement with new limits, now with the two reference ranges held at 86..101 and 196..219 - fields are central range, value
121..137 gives -0.03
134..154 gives -0.04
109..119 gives -0.02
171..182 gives -0.02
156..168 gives -0.04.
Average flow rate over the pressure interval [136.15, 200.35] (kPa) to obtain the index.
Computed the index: 119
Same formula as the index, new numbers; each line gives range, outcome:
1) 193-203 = 114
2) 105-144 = 123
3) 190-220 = 113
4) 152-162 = 122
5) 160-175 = 120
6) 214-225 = 111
